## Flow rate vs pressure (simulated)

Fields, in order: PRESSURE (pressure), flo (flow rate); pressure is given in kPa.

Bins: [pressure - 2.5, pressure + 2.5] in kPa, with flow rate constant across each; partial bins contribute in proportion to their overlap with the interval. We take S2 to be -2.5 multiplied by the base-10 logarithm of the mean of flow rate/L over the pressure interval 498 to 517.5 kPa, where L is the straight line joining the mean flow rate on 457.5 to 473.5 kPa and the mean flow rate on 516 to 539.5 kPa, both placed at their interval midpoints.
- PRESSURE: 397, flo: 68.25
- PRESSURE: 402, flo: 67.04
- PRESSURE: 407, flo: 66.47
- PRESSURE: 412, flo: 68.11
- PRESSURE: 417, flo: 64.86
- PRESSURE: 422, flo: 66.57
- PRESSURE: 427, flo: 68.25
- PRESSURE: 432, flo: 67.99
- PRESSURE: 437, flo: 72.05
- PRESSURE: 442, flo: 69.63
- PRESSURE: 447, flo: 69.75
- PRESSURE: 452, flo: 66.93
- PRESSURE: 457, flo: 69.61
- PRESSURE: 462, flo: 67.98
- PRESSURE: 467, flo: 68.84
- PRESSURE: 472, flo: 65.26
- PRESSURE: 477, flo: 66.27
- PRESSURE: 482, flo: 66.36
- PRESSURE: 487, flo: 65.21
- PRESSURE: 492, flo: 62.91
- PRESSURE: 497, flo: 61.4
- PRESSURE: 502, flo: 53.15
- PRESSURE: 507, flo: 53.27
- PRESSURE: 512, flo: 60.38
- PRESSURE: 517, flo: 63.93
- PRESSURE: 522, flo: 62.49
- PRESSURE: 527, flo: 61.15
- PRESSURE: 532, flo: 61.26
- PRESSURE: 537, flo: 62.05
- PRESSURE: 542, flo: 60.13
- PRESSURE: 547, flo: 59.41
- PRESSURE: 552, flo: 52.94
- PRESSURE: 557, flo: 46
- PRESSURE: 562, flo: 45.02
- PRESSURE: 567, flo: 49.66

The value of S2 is 0.12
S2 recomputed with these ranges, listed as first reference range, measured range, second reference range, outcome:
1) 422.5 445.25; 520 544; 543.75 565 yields -0.13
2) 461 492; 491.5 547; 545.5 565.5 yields -0.05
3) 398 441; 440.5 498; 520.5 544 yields -0.03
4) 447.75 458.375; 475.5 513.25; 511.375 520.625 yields 0.06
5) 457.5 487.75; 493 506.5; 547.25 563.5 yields 0.07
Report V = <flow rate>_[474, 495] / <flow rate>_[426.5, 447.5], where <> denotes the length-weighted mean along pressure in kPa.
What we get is 0.93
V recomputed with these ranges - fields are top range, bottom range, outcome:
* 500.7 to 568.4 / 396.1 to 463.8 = 0.83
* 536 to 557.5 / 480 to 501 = 0.90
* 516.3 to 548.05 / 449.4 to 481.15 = 0.91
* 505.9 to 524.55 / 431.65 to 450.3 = 0.87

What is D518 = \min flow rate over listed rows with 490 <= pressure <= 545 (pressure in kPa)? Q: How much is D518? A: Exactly 53.15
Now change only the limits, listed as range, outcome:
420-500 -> 61.4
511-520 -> 60.38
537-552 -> 52.94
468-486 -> 65.26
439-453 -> 66.93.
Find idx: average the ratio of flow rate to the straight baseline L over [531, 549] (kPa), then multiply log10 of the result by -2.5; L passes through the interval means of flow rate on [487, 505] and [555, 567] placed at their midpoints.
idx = -0.20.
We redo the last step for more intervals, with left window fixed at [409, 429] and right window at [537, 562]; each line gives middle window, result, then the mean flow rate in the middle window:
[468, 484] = -0.081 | 66.2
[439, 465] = -0.084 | 68.8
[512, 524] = -0.094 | 62.7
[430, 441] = -0.076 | 70.1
